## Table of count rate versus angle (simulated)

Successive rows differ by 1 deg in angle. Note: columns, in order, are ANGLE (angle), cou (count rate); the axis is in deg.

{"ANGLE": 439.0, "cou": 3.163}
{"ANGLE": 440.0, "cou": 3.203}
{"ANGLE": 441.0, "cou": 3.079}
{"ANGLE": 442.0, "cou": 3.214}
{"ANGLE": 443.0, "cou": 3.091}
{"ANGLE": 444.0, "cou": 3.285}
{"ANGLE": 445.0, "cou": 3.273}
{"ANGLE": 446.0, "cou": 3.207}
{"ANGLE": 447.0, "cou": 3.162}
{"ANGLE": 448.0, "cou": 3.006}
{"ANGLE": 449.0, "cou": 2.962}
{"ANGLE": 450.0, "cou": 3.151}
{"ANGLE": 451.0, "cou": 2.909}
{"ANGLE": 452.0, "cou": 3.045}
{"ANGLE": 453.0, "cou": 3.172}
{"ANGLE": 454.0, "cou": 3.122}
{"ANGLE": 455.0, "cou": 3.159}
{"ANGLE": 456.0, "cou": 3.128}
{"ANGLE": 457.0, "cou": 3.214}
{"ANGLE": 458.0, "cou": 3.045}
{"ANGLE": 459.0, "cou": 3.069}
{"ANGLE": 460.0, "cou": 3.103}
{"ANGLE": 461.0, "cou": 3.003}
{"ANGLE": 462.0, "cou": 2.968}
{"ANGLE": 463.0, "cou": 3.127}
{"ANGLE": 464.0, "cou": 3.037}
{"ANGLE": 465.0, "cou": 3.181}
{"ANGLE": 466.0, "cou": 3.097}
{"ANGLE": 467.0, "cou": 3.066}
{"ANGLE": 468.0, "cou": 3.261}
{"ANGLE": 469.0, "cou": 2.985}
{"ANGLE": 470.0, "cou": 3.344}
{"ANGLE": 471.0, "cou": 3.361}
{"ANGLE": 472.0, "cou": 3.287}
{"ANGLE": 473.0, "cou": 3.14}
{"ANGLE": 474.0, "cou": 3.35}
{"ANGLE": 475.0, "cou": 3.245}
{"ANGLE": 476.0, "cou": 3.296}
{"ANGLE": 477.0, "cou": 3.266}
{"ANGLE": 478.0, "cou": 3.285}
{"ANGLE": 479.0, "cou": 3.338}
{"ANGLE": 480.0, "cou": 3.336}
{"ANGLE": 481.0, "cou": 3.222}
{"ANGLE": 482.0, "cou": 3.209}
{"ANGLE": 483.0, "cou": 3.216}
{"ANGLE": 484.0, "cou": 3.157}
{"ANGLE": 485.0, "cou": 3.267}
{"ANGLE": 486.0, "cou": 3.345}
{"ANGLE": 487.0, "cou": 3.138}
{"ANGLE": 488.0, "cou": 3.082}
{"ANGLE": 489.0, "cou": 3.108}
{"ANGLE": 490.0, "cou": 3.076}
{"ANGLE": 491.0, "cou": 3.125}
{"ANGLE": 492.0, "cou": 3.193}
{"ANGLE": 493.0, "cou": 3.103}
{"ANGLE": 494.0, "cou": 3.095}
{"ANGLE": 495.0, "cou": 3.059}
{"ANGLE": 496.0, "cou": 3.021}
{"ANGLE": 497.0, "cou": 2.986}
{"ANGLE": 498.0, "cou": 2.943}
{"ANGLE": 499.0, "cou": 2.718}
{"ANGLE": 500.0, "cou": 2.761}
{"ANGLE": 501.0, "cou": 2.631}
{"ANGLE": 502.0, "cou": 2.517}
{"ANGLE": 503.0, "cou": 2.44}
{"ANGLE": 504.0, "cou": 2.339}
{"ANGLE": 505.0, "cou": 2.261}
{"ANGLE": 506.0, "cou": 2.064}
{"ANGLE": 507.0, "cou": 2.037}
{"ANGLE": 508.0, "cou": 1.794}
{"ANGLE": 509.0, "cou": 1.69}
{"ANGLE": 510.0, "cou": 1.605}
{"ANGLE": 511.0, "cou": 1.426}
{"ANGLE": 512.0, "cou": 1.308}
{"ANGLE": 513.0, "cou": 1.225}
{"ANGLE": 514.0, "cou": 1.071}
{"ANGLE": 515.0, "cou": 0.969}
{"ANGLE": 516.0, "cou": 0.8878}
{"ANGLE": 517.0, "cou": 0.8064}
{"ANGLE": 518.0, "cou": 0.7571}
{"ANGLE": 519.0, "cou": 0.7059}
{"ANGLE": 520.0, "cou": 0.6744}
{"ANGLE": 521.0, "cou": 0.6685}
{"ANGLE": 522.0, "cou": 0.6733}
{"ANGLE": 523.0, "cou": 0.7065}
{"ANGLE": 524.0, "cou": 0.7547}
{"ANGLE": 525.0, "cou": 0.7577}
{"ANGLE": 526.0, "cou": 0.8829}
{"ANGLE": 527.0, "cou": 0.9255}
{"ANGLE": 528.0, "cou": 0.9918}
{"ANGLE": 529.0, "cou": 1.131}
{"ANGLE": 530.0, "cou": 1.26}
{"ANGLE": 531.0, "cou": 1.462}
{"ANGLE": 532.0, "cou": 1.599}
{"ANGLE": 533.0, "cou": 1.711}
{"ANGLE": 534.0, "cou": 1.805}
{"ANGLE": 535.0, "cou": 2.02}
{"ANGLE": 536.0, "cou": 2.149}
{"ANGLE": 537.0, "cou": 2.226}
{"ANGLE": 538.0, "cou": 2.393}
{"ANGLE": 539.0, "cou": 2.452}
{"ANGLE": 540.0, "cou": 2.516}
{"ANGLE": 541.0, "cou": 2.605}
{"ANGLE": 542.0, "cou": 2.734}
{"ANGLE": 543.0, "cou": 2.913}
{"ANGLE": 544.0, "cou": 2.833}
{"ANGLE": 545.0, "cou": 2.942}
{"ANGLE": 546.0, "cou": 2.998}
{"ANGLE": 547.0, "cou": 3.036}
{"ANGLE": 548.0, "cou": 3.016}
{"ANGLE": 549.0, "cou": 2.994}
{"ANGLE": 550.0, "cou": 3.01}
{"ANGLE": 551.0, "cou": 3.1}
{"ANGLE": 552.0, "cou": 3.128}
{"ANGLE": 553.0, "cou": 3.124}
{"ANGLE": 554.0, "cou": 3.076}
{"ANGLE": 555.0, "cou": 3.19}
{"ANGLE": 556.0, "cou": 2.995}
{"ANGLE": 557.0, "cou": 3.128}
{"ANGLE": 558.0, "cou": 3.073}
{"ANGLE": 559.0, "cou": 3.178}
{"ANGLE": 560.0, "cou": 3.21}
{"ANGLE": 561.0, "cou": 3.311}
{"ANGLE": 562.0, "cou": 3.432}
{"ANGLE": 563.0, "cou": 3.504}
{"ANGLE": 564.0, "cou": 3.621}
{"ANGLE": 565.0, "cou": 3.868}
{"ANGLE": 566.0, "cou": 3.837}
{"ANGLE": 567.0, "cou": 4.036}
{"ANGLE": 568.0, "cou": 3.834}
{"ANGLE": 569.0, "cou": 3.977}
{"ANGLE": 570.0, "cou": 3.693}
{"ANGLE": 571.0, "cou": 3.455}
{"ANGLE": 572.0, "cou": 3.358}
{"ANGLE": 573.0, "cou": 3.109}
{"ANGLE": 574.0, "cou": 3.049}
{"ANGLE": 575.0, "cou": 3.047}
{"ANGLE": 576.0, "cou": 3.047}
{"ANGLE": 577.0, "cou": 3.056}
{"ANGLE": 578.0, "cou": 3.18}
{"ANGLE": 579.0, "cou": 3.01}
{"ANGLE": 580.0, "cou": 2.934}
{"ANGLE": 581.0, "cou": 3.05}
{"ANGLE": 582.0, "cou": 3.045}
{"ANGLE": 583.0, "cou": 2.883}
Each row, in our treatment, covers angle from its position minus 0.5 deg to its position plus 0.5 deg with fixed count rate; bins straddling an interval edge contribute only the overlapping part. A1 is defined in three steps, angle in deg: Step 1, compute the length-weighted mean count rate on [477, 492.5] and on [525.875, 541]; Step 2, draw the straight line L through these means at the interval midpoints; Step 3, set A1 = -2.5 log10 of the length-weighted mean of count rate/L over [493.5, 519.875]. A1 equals 0.33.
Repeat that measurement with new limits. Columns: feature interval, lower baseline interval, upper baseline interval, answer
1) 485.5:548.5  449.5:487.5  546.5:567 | 0.49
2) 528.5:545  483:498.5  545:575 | 0.45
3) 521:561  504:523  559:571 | 0.17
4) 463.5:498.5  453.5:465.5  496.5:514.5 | -0.21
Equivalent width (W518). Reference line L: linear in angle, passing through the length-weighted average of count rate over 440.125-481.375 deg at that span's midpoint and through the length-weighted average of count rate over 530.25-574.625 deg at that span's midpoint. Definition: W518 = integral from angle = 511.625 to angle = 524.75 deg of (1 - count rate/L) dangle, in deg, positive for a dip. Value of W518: 9.43 deg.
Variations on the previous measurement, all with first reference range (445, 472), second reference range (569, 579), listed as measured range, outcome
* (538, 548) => 1.37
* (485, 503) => 0.97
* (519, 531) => 8.71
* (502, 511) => 3.26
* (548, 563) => 0.37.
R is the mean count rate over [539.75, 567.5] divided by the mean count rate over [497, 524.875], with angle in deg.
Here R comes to 2.0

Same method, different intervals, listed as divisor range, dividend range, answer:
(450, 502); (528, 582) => 0.93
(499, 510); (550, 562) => 1.40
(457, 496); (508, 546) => 0.49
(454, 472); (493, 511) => 0.78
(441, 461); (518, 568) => 0.76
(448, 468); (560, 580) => 1.11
